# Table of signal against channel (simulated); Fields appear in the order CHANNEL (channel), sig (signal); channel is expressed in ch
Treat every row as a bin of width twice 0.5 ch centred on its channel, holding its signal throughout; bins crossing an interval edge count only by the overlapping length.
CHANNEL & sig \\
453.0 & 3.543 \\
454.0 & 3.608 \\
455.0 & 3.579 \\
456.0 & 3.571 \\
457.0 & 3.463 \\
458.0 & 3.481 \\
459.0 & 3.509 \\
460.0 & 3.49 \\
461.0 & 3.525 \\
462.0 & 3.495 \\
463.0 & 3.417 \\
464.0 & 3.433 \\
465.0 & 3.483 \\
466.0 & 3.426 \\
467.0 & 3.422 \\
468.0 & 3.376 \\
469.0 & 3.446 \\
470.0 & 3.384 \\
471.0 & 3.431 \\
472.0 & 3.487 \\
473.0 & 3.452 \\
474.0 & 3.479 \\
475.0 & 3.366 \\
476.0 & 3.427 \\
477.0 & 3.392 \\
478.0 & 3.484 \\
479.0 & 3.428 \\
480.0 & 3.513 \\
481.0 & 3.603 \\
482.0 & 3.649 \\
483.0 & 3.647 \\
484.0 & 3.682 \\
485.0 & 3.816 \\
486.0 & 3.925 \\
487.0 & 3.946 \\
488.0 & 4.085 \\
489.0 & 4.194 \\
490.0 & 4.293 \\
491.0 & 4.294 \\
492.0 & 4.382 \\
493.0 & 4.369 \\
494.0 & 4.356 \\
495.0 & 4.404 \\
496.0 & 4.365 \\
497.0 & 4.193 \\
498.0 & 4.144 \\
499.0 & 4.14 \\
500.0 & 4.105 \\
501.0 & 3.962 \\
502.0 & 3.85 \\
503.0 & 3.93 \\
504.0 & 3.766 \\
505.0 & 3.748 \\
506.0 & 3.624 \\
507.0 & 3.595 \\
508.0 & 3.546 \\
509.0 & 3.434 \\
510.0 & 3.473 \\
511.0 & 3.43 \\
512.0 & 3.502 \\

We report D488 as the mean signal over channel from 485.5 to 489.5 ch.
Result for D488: 4.04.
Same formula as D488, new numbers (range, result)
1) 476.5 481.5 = 3.48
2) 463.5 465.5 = 3.46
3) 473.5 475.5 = 3.42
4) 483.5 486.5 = 3.81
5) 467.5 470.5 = 3.4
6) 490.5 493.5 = 4.35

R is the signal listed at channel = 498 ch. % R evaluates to 4.144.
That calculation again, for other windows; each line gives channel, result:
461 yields 3.525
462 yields 3.495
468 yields 3.376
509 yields 3.434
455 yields 3.579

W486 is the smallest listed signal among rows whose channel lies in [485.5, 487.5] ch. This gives 3.925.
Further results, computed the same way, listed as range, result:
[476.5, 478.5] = 3.392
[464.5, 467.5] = 3.422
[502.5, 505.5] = 3.748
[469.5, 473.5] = 3.384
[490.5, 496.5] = 4.294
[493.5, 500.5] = 4.105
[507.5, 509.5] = 3.434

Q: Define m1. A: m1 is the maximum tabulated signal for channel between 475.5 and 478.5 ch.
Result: 3.484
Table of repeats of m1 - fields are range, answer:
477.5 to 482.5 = 3.649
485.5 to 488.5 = 4.085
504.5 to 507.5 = 3.748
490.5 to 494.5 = 4.382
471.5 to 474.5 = 3.487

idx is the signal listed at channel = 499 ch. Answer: 4.14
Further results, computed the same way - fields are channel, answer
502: 3.85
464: 3.433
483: 3.647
